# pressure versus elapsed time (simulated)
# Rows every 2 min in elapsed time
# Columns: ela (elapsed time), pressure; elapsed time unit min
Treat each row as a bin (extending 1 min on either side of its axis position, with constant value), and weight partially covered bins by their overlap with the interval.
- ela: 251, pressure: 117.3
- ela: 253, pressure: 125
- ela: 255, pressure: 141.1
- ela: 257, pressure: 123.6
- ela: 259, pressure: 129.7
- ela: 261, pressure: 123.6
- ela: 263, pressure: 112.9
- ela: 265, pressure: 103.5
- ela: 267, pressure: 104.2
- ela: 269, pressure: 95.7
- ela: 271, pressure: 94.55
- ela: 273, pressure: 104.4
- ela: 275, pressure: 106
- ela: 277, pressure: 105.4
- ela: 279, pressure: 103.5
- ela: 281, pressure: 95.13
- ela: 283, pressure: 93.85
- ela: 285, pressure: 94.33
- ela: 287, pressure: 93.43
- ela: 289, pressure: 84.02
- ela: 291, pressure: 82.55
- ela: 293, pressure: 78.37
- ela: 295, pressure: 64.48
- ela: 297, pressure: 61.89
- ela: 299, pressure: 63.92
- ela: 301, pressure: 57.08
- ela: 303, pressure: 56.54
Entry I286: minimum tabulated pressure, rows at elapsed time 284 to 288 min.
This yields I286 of 93.43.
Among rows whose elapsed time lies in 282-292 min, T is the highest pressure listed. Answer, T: 94.33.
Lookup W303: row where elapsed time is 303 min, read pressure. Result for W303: 56.54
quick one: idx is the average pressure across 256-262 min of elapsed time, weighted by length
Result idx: 126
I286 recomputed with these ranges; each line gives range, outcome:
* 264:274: 94.55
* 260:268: 103.5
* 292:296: 64.48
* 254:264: 112.9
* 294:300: 61.89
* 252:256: 125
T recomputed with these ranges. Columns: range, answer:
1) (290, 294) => 82.55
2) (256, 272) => 129.7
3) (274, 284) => 106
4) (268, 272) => 95.7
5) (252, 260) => 141.1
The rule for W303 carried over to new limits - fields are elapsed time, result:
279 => 103.5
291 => 82.55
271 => 94.55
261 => 123.6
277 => 105.4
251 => 117.3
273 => 104.4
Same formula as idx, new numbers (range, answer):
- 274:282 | 103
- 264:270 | 101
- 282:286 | 94.1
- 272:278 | 105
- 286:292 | 86.7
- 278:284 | 97.5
